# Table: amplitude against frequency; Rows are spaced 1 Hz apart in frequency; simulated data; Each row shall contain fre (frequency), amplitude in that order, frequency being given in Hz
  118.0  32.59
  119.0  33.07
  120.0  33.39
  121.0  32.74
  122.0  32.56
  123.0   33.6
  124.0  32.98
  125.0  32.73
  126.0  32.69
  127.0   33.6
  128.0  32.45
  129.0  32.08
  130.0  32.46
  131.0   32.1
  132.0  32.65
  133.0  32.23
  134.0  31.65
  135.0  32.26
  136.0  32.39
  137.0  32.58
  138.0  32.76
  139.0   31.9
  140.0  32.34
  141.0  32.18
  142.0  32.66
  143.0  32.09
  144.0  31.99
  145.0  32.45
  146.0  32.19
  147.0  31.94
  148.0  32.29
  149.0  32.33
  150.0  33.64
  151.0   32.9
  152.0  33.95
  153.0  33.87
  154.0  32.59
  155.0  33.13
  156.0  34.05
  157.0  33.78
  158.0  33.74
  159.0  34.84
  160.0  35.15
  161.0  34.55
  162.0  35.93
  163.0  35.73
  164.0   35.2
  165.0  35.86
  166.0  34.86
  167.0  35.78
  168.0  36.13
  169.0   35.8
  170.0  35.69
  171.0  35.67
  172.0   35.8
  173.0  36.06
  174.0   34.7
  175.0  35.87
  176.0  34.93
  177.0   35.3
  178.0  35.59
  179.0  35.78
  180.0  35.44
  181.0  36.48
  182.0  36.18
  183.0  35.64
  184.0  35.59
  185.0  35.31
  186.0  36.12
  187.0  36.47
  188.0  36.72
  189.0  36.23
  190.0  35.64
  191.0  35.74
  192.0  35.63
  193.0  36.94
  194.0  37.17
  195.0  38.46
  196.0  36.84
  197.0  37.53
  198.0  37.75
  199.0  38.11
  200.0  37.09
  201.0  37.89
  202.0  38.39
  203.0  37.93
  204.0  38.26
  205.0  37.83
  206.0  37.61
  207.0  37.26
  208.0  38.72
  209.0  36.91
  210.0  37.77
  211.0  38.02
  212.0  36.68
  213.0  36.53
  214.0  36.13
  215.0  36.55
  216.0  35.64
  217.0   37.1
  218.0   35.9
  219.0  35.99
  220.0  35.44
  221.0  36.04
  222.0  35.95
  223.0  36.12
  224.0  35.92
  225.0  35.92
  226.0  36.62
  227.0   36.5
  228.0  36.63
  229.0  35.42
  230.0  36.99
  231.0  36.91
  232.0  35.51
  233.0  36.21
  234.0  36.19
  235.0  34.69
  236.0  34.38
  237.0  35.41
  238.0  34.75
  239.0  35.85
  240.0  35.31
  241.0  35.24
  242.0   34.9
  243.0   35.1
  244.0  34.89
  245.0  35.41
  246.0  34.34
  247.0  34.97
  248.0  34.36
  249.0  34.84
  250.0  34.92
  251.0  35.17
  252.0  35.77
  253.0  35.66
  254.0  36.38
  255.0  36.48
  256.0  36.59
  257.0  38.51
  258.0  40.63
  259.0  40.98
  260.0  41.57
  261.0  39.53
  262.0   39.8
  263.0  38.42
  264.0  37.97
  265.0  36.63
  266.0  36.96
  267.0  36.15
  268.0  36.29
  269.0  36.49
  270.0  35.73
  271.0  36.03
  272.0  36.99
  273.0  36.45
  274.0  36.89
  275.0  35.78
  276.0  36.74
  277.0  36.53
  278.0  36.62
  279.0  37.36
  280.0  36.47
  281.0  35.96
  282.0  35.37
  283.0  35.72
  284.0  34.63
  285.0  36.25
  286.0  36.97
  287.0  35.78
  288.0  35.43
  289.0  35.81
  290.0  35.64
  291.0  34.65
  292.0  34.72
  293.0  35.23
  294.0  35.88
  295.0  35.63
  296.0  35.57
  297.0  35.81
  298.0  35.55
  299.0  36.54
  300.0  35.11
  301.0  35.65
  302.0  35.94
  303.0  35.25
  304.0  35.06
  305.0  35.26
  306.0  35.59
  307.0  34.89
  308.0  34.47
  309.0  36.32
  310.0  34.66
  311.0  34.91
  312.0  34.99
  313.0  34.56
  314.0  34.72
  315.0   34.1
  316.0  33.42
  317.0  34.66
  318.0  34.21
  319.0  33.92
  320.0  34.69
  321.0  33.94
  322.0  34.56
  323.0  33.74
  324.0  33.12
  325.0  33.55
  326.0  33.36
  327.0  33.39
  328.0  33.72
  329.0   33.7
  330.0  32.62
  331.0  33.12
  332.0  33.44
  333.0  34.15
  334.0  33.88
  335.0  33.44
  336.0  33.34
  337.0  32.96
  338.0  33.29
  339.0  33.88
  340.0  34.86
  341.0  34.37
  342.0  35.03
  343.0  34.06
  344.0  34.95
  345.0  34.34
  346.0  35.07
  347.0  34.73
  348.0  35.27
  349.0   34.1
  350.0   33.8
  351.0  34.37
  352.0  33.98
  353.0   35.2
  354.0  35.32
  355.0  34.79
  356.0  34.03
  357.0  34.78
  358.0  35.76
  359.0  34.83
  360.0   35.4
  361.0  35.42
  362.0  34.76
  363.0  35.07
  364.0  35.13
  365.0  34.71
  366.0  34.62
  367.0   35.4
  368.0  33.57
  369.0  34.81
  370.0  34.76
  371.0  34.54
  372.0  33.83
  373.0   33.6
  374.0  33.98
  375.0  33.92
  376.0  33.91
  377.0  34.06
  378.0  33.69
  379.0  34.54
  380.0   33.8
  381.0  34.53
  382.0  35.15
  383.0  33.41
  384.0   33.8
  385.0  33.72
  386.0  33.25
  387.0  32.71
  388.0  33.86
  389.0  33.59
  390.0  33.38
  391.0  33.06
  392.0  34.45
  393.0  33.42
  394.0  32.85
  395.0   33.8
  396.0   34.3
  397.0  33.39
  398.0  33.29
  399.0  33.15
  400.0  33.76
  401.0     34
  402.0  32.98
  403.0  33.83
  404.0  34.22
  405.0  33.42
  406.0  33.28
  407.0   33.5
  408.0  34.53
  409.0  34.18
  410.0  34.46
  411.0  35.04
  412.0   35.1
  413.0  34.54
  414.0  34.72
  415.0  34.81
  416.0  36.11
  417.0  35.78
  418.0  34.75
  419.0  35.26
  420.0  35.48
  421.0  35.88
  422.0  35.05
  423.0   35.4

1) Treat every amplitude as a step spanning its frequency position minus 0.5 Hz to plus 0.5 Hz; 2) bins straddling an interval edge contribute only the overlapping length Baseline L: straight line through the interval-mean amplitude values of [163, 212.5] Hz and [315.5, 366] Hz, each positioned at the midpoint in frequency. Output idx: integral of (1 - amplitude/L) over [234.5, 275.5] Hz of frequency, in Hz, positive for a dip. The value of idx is -1.0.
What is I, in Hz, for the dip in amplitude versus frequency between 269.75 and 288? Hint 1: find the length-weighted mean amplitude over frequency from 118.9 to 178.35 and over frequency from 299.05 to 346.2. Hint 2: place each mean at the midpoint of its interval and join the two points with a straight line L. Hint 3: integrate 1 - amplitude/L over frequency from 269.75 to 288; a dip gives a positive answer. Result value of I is -1.1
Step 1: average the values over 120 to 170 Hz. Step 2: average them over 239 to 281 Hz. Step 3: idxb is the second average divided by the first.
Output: 1.10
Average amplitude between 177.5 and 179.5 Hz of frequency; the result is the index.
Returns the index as 35.7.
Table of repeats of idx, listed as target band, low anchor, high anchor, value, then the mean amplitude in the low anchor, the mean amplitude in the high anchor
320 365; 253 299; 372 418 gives 1.2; 36.7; 34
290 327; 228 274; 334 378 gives 0.5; 36.4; 34.5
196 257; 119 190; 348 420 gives -3.9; 34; 34.3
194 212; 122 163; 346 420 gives -2.4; 33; 34.3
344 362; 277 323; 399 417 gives 0.0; 35.3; 34.3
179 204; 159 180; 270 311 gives -0.8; 35.5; 35.8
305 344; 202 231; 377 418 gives 1.1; 36.8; 34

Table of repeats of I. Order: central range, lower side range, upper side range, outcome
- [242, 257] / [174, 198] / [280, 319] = 0.10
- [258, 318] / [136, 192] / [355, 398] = -3.14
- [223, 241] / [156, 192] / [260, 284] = 0.25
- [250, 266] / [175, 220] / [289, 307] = -0.85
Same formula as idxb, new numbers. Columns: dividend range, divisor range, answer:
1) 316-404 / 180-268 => 0.93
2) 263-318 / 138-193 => 1.03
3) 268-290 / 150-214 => 1.00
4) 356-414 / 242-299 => 0.94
